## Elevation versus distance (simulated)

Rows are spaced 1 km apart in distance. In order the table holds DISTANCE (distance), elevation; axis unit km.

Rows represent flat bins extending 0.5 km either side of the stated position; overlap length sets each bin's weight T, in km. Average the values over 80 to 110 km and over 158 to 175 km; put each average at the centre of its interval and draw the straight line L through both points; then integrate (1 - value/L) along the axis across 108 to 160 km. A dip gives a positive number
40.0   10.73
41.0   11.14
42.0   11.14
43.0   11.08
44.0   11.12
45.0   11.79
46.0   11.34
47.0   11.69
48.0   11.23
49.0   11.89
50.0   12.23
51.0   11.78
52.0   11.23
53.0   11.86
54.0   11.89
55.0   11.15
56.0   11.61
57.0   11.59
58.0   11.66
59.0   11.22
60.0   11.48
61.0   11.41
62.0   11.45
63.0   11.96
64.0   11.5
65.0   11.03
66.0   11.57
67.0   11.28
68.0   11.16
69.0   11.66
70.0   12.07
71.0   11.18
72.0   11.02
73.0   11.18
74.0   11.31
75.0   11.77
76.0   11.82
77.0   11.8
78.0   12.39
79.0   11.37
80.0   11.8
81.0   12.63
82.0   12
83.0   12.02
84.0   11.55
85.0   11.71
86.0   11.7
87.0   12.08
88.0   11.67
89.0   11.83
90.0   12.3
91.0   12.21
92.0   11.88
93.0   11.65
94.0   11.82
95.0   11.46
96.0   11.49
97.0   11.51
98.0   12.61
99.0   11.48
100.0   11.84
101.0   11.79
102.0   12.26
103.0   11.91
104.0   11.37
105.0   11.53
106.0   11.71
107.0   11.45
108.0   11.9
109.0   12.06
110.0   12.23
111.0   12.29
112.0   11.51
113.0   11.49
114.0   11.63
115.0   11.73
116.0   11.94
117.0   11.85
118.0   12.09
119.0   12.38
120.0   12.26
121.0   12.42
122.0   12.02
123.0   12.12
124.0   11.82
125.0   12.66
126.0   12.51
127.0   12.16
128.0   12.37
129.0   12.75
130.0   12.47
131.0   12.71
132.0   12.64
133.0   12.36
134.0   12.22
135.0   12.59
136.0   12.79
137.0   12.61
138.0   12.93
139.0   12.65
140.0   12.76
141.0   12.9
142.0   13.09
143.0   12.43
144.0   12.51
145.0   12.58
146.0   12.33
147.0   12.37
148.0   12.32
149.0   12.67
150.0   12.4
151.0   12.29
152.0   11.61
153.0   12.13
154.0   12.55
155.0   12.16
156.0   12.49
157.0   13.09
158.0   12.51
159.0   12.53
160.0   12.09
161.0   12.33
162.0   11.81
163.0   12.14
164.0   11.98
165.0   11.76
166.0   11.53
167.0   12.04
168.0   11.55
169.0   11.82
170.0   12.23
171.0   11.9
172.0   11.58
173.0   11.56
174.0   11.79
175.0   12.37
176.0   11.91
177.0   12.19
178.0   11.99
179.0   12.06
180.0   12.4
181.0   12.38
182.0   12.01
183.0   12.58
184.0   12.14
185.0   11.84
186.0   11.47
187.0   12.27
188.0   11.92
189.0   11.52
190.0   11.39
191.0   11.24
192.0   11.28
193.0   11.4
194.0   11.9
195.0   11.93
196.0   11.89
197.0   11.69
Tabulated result -1.9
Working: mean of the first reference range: 11.8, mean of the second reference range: 11.9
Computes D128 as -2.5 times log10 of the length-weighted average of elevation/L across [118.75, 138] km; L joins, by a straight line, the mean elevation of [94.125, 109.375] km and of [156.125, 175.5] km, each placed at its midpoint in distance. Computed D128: -0.05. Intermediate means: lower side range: 11.8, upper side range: 12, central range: 12.4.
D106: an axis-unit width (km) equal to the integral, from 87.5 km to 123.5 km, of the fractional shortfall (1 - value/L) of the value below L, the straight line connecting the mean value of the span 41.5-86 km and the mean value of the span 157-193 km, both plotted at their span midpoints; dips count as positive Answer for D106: -0.5 km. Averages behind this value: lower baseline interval 11.6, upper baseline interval 12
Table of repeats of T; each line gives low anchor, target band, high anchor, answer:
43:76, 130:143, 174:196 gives -1.01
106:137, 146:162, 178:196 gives -0.43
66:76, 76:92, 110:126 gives -0.46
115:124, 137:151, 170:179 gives -0.67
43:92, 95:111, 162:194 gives -0.13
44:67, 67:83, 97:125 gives 0.01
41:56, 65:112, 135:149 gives 0.94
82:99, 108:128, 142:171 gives -0.11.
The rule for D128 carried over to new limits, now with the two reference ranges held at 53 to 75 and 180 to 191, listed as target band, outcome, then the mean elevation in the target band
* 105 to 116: -0.014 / 11.8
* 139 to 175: -0.037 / 12.2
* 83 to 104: -0.023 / 11.8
